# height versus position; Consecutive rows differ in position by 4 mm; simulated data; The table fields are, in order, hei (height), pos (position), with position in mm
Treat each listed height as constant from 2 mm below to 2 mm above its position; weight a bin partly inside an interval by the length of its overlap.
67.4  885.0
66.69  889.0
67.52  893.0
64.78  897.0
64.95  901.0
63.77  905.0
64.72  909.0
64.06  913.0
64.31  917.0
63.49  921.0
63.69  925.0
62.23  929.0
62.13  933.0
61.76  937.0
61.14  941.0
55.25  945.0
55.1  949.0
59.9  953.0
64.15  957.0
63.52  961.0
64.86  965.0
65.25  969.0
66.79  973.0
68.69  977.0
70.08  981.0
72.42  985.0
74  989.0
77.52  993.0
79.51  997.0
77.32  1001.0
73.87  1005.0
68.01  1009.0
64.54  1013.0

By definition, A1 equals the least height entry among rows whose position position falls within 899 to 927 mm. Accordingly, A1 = 63.49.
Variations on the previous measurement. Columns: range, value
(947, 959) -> 55.1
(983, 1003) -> 72.42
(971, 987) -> 66.79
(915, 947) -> 55.25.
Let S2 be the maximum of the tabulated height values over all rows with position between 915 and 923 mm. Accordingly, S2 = 64.31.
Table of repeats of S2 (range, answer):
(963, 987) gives 72.42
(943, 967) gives 64.86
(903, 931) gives 64.72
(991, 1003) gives 79.51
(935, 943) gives 61.76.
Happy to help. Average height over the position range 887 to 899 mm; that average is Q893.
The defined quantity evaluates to 66.3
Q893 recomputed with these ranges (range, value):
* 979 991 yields 72.2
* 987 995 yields 75.8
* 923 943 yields 62.2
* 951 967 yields 63.1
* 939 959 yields 59.1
